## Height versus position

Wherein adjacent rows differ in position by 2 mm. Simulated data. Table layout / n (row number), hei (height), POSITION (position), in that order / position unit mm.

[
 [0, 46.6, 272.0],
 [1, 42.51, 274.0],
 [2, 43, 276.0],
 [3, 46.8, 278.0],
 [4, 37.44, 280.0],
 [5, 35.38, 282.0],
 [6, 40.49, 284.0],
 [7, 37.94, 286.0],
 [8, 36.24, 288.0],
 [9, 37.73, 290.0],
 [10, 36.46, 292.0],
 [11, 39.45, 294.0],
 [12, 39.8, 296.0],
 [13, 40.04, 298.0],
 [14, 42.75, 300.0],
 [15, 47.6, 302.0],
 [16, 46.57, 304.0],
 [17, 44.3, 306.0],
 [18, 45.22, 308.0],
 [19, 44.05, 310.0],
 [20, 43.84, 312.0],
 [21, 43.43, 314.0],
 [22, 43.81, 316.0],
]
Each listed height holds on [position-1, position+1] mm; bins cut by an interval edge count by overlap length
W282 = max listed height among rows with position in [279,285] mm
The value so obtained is 40.49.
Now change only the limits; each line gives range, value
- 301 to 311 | 47.6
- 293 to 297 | 39.8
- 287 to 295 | 39.45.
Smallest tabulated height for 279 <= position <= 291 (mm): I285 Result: 35.38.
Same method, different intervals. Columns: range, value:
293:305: 39.45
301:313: 43.84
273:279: 42.51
